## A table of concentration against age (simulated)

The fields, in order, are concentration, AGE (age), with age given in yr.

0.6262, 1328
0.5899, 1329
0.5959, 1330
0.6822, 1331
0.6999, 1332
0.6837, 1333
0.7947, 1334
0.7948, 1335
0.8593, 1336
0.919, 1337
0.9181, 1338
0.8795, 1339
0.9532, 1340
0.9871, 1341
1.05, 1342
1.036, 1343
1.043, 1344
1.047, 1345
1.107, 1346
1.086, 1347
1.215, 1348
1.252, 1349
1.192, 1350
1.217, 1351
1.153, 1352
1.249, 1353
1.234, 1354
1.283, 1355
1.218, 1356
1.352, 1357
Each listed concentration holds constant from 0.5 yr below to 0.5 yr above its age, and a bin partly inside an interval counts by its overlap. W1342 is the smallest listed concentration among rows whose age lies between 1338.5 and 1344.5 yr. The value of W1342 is 0.8795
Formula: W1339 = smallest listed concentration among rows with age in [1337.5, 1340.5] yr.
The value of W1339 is 0.8795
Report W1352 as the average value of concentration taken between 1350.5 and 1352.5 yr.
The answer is 1.19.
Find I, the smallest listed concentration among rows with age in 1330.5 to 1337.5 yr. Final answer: 0.6822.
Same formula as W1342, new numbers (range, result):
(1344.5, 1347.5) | 1.047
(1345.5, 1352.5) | 1.086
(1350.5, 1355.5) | 1.153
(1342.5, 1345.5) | 1.036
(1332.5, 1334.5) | 0.6837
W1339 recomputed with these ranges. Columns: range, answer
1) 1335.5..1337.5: 0.8593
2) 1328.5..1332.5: 0.5899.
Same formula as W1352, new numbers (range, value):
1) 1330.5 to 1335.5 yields 0.731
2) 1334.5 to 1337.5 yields 0.858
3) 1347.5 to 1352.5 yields 1.21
